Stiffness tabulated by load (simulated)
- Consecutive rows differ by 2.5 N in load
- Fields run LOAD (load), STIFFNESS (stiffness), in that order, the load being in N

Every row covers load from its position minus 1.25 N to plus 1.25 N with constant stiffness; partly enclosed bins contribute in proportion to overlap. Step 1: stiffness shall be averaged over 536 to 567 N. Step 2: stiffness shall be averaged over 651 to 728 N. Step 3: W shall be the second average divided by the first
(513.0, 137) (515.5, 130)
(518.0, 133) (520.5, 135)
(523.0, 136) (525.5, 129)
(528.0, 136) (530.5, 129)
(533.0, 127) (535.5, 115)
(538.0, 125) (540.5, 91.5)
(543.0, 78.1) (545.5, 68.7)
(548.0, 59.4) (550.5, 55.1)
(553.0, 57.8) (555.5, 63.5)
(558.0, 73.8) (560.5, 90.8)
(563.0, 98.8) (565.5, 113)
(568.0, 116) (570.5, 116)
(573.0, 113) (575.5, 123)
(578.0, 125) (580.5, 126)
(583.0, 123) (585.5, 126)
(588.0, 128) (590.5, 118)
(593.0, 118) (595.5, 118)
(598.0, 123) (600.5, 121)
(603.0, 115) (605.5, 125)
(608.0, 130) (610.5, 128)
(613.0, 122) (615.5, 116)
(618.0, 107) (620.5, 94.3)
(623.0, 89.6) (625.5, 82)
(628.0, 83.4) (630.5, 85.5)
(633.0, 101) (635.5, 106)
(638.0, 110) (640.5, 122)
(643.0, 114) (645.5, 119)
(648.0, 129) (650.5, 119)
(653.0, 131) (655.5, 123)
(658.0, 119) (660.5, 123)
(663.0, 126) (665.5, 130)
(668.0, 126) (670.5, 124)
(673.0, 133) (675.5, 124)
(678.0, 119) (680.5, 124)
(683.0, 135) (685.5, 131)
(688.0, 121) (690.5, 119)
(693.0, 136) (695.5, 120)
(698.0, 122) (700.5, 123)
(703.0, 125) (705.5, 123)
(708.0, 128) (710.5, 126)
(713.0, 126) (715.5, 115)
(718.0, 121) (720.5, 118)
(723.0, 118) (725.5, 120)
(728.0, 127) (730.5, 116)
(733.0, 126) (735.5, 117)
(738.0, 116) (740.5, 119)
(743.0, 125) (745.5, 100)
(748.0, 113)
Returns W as 1.51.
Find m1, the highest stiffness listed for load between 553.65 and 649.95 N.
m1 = 130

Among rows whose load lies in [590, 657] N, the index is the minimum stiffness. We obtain 82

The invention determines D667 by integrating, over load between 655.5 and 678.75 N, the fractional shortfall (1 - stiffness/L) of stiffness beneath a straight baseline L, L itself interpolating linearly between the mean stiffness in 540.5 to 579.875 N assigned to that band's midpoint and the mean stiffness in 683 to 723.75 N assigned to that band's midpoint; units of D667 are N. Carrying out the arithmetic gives -1.9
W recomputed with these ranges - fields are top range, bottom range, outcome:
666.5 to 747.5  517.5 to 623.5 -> 1.11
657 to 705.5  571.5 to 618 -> 1.03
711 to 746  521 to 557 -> 1.21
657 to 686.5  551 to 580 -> 1.28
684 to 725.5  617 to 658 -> 1.15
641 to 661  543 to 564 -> 1.72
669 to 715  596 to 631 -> 1.15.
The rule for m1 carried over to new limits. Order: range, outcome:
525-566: 136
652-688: 135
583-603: 128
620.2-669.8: 131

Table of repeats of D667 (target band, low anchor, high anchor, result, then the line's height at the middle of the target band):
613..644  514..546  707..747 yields 4.6 N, 120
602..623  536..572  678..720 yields -2.8 N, 102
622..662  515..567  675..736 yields 1.8 N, 115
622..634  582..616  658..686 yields 3.5 N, 124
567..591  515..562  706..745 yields -3.6 N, 106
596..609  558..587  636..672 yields -0.6 N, 117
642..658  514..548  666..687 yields 0.3 N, 125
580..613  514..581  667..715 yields -3.0 N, 113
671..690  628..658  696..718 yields -1.1 N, 119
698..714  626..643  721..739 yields -1.3 N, 115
